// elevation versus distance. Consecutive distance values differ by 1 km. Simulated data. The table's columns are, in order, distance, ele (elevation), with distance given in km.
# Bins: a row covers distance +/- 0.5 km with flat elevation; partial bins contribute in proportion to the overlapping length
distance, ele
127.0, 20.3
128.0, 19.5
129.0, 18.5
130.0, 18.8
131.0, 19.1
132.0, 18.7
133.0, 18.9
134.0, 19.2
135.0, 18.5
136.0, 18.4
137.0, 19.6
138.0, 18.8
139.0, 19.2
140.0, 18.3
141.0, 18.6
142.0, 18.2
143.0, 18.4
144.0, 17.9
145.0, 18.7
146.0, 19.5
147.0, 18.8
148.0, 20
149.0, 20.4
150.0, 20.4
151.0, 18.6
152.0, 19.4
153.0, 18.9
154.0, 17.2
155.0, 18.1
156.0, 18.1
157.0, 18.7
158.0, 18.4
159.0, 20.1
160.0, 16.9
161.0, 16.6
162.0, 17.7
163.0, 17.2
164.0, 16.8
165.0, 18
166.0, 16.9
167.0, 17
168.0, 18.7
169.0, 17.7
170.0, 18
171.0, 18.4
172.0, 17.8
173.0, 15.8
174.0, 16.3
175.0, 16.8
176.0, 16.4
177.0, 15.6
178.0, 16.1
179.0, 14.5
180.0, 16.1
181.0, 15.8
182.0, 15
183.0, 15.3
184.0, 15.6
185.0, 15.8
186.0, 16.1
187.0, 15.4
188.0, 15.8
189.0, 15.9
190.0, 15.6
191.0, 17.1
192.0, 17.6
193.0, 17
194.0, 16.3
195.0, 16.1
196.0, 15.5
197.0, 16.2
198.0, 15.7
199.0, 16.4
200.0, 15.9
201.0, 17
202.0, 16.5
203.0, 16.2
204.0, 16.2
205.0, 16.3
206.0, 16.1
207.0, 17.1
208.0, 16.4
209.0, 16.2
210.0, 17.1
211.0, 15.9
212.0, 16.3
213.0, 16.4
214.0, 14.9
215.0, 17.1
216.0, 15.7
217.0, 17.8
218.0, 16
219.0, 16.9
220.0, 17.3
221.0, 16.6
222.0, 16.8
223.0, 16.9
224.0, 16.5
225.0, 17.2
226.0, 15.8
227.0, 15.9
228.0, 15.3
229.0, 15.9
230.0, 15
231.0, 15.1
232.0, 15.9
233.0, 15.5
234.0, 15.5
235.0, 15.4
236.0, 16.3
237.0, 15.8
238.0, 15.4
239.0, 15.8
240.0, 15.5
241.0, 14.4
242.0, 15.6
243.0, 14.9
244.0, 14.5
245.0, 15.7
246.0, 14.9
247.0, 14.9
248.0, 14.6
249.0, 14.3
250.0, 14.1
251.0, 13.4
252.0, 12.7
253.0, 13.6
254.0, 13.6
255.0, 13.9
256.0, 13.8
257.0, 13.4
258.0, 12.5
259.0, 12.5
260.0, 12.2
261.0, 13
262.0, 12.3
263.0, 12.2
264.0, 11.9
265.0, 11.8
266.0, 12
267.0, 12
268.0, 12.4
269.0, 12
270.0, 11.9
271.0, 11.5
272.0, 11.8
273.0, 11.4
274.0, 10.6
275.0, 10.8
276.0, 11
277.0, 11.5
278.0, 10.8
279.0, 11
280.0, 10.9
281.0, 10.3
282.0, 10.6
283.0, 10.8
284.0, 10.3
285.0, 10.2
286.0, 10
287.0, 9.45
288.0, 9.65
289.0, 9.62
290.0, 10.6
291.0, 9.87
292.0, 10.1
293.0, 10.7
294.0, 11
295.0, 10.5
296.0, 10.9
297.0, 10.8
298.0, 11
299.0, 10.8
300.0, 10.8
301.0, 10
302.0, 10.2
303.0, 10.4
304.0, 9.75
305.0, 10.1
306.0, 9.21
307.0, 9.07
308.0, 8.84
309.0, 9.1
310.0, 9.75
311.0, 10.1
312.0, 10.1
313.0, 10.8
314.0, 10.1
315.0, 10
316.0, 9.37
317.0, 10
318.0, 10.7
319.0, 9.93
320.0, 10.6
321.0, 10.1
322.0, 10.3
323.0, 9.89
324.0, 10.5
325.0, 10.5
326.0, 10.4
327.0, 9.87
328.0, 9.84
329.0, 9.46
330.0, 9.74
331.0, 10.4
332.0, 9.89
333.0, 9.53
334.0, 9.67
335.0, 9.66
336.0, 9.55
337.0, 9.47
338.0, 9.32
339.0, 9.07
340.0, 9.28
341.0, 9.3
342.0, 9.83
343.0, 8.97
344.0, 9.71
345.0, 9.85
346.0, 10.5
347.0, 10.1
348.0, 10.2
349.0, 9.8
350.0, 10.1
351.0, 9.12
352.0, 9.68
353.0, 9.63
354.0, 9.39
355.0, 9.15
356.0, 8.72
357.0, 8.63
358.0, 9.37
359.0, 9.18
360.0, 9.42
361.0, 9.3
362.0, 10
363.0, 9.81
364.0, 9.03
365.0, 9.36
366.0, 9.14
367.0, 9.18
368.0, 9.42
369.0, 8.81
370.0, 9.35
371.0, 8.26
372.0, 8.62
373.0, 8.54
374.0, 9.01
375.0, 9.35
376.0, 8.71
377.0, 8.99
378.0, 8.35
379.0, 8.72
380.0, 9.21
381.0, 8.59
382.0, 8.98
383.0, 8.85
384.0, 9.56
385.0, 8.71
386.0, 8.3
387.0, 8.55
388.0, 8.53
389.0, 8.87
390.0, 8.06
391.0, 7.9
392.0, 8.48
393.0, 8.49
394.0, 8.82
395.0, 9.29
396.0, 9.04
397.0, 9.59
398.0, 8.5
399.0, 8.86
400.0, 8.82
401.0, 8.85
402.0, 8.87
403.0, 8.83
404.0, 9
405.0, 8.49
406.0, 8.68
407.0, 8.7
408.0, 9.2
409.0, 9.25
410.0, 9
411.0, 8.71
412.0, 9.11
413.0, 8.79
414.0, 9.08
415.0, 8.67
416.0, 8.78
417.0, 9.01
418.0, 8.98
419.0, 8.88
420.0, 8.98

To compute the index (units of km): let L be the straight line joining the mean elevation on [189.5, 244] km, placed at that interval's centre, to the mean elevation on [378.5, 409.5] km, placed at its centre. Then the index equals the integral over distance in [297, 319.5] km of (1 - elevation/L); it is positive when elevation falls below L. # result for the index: 4.2 km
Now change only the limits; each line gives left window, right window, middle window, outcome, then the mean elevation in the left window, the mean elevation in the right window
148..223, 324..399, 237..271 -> 0.9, 16.9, 9.26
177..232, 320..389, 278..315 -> 5.5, 16.2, 9.39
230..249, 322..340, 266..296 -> 4.6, 15.3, 9.81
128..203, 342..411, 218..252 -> -1.9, 17.5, 9.07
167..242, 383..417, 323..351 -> 3.5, 16.2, 8.8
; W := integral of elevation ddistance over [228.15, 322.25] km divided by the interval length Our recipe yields 12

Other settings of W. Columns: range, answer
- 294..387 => 9.61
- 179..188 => 15.6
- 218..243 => 15.9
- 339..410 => 9.08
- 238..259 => 14.3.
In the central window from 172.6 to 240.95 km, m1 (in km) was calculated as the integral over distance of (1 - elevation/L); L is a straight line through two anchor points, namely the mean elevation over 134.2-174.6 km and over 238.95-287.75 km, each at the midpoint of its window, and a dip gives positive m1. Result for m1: -2.91 km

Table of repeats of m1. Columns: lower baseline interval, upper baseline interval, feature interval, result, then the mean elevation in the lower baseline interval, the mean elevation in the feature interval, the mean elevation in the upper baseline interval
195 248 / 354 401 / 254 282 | 4.01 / 16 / 11.9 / 8.93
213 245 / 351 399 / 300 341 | 5.94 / 15.9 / 9.87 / 8.97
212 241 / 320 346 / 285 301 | 2.32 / 16.1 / 10.4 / 9.79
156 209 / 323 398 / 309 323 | 1.28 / 16.6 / 10.1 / 9.28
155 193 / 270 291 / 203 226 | -3.26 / 16.8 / 16.5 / 10.7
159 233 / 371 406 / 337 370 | 2.28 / 16.4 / 9.45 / 8.77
